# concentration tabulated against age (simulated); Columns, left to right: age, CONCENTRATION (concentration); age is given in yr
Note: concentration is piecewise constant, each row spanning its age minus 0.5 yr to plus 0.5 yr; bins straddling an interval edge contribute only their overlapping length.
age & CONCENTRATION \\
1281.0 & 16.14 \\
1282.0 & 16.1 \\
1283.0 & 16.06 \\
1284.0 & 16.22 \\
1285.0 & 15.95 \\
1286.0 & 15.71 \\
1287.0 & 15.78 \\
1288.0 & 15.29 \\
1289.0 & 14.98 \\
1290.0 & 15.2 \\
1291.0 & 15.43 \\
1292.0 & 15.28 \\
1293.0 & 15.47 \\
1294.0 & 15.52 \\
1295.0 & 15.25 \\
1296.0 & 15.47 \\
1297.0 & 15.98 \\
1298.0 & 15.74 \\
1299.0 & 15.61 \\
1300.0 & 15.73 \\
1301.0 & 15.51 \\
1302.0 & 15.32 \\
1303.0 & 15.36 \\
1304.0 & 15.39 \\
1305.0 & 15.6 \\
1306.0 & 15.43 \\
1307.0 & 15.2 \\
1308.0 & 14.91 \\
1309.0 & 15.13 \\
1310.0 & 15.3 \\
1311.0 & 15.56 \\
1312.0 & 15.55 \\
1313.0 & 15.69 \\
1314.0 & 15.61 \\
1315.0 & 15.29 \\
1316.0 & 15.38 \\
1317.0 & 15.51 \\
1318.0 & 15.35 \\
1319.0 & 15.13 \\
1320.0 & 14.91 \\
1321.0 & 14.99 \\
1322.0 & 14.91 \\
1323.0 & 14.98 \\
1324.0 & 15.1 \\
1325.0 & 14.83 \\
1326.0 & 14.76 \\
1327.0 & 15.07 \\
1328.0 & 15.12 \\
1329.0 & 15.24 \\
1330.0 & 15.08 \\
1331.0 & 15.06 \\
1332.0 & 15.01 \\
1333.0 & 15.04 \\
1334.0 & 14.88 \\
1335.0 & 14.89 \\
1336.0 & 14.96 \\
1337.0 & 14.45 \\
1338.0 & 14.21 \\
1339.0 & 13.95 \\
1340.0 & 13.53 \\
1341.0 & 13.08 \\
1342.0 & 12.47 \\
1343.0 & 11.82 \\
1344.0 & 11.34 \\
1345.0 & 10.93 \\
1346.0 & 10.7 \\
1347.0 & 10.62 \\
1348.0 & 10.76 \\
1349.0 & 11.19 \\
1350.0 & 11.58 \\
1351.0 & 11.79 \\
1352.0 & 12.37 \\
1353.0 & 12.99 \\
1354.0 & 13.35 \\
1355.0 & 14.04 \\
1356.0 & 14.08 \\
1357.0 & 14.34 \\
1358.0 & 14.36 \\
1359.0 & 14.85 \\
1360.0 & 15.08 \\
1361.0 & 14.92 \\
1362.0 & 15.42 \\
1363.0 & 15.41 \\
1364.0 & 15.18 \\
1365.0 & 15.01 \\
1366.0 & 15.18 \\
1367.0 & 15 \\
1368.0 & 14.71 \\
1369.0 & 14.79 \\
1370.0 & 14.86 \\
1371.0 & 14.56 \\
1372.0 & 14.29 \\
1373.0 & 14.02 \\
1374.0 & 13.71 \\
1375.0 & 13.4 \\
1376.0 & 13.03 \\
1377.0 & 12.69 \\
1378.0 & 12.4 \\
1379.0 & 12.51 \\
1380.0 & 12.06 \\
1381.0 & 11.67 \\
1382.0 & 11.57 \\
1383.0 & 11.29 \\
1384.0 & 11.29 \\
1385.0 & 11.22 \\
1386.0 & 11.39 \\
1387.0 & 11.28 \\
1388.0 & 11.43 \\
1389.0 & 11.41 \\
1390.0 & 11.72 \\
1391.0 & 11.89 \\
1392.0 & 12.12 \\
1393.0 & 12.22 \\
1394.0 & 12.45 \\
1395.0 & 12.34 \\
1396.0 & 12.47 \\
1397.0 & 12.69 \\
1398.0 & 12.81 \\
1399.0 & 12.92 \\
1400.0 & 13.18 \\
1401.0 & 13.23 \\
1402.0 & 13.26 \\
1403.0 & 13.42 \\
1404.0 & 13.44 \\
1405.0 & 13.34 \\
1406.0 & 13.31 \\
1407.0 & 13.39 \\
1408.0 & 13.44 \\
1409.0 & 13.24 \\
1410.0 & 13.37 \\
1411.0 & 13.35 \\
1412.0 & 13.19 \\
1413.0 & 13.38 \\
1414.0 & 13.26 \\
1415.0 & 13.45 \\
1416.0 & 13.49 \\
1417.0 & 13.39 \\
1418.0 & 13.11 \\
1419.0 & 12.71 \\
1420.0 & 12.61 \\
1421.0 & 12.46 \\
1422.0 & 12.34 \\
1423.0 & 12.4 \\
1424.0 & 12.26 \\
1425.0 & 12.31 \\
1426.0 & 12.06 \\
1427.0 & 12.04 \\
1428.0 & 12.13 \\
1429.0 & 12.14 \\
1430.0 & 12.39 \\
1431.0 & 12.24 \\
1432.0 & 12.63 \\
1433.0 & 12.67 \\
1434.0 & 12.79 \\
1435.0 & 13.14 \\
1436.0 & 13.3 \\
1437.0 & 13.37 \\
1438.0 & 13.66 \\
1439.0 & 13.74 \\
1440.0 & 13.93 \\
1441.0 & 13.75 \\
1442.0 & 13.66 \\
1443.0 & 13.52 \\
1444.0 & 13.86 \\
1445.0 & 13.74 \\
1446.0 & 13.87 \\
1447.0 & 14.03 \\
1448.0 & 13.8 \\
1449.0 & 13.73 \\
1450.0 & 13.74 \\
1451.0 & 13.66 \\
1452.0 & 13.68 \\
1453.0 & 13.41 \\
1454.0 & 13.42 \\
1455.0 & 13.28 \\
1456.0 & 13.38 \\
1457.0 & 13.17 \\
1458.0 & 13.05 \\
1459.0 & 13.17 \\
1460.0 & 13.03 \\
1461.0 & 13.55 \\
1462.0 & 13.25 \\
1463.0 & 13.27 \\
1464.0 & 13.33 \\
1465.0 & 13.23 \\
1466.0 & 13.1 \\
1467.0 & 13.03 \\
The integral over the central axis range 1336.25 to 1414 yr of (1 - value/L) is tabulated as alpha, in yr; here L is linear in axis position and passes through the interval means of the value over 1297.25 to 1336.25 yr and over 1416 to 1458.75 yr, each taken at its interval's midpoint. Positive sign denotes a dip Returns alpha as 6.3 yr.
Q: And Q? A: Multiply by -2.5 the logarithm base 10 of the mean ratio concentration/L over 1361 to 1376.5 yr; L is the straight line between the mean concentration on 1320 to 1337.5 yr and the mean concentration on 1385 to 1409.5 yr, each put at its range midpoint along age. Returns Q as -0.08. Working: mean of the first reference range 15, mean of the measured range 14.6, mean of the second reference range 12.6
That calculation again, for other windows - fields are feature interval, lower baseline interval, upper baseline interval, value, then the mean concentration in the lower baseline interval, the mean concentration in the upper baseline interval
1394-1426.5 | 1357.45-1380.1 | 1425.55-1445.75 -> 0.04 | 14.3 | 13.1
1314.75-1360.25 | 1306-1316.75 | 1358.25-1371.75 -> 0.10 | 15.4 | 15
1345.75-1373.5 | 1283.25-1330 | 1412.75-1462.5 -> 0.05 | 15.4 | 13.1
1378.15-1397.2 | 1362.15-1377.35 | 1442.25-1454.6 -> 0.20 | 14.4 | 13.7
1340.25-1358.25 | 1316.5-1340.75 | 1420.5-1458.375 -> 0.18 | 14.9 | 13.1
